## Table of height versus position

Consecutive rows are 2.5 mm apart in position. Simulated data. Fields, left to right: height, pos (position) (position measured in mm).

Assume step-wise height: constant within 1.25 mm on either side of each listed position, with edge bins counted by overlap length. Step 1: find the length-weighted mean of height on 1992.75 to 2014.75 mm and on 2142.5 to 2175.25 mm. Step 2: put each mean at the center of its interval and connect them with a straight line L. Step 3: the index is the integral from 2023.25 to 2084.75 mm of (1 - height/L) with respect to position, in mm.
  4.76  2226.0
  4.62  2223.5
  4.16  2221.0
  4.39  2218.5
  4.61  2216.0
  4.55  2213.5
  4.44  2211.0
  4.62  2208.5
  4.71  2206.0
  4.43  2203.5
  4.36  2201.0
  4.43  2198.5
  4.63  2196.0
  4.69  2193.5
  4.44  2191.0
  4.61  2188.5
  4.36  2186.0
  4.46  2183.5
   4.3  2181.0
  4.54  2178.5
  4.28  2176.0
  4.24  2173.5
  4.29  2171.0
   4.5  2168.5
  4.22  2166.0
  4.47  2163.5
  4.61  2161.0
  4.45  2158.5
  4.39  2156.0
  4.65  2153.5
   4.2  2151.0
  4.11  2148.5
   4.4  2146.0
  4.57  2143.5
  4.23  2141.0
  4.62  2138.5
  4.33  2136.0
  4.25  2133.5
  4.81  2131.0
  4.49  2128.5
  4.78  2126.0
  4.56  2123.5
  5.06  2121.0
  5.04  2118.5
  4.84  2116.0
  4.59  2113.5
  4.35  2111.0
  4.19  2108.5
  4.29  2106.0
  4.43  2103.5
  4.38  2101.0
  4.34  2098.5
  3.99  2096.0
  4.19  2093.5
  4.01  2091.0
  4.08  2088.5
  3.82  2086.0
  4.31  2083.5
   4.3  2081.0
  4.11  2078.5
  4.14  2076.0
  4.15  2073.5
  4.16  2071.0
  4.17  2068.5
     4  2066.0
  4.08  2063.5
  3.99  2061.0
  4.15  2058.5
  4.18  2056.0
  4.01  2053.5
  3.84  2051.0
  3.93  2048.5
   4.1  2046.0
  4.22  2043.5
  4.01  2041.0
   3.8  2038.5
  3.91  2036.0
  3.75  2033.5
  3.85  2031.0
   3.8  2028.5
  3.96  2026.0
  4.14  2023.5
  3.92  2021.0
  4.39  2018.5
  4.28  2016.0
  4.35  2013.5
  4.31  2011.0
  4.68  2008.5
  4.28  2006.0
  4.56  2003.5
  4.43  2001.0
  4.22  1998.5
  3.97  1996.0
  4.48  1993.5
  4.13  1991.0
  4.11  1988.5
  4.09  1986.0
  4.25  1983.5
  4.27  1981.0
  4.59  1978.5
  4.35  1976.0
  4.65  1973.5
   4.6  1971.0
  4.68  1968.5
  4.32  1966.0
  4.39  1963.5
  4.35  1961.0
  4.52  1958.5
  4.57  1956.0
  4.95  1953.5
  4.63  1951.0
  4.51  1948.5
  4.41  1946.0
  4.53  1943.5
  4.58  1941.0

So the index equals 4.6 mm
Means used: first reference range 4.36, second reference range 4.39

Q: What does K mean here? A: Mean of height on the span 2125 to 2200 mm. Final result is 4.44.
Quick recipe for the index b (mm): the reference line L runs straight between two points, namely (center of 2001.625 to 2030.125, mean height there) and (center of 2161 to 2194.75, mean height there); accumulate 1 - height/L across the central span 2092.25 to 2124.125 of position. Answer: -1.0 mm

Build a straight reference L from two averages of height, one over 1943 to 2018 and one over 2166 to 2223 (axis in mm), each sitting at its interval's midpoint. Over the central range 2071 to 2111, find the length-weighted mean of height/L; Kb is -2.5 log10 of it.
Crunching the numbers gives 0.062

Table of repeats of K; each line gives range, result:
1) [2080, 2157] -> 4.41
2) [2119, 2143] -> 4.58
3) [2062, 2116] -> 4.21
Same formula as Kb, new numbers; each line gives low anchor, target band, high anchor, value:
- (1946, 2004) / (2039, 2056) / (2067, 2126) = 0.09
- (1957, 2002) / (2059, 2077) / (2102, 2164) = 0.09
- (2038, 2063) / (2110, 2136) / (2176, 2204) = -0.10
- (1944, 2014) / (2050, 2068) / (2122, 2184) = 0.10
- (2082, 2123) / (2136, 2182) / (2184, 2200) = 0.02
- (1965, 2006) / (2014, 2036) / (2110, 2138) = 0.11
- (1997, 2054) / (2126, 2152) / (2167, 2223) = -0.02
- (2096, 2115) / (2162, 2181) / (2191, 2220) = 0.03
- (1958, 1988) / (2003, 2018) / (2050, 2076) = -0.03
